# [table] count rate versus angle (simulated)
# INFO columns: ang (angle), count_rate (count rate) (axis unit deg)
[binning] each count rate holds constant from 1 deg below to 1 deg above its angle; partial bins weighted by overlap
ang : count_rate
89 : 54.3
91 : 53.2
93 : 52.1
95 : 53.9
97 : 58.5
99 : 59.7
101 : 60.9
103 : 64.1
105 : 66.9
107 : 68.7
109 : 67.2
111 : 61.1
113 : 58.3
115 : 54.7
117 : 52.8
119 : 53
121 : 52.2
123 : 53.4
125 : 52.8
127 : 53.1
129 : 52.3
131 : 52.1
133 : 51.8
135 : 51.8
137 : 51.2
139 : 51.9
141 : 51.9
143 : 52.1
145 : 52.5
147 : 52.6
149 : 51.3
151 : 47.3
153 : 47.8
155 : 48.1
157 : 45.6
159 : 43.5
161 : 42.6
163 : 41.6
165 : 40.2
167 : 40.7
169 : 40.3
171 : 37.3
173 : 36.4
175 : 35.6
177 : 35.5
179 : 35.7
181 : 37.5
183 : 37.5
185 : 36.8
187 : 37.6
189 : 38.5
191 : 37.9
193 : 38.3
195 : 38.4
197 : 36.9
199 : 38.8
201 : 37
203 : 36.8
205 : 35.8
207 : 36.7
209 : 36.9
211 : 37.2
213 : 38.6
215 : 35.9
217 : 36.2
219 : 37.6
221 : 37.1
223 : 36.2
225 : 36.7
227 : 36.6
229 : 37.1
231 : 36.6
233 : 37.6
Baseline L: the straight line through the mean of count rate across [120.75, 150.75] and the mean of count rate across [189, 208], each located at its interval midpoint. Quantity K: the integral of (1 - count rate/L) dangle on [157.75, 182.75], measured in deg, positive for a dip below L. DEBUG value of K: 2.9 deg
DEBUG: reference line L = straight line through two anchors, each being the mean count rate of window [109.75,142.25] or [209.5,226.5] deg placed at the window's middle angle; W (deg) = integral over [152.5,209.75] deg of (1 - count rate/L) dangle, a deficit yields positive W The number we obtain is 6.00 deg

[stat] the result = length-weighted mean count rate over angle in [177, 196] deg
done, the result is 37.5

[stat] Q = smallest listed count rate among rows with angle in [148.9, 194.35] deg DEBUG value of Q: 35.5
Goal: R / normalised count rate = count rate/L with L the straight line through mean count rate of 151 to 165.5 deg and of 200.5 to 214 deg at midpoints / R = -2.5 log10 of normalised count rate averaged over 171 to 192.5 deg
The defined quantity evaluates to 0.11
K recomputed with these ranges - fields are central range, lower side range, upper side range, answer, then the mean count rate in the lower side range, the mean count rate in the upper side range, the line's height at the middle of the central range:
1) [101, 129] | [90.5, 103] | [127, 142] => -1.80 deg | 57.1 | 51.9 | 54.6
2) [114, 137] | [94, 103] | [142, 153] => 0.76 deg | 58.9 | 50.9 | 54.5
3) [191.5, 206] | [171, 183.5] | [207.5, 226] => -0.30 deg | 36.4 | 36.9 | 36.7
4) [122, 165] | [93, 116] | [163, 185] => -1.61 deg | 60.9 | 37.8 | 47.9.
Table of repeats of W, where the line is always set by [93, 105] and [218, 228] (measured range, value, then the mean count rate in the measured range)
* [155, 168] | 1.4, 42.8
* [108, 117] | -0.4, 59.5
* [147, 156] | 0.1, 49.1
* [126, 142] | 0.3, 52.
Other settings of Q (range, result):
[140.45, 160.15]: 43.5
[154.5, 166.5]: 40.2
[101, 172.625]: 37.3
